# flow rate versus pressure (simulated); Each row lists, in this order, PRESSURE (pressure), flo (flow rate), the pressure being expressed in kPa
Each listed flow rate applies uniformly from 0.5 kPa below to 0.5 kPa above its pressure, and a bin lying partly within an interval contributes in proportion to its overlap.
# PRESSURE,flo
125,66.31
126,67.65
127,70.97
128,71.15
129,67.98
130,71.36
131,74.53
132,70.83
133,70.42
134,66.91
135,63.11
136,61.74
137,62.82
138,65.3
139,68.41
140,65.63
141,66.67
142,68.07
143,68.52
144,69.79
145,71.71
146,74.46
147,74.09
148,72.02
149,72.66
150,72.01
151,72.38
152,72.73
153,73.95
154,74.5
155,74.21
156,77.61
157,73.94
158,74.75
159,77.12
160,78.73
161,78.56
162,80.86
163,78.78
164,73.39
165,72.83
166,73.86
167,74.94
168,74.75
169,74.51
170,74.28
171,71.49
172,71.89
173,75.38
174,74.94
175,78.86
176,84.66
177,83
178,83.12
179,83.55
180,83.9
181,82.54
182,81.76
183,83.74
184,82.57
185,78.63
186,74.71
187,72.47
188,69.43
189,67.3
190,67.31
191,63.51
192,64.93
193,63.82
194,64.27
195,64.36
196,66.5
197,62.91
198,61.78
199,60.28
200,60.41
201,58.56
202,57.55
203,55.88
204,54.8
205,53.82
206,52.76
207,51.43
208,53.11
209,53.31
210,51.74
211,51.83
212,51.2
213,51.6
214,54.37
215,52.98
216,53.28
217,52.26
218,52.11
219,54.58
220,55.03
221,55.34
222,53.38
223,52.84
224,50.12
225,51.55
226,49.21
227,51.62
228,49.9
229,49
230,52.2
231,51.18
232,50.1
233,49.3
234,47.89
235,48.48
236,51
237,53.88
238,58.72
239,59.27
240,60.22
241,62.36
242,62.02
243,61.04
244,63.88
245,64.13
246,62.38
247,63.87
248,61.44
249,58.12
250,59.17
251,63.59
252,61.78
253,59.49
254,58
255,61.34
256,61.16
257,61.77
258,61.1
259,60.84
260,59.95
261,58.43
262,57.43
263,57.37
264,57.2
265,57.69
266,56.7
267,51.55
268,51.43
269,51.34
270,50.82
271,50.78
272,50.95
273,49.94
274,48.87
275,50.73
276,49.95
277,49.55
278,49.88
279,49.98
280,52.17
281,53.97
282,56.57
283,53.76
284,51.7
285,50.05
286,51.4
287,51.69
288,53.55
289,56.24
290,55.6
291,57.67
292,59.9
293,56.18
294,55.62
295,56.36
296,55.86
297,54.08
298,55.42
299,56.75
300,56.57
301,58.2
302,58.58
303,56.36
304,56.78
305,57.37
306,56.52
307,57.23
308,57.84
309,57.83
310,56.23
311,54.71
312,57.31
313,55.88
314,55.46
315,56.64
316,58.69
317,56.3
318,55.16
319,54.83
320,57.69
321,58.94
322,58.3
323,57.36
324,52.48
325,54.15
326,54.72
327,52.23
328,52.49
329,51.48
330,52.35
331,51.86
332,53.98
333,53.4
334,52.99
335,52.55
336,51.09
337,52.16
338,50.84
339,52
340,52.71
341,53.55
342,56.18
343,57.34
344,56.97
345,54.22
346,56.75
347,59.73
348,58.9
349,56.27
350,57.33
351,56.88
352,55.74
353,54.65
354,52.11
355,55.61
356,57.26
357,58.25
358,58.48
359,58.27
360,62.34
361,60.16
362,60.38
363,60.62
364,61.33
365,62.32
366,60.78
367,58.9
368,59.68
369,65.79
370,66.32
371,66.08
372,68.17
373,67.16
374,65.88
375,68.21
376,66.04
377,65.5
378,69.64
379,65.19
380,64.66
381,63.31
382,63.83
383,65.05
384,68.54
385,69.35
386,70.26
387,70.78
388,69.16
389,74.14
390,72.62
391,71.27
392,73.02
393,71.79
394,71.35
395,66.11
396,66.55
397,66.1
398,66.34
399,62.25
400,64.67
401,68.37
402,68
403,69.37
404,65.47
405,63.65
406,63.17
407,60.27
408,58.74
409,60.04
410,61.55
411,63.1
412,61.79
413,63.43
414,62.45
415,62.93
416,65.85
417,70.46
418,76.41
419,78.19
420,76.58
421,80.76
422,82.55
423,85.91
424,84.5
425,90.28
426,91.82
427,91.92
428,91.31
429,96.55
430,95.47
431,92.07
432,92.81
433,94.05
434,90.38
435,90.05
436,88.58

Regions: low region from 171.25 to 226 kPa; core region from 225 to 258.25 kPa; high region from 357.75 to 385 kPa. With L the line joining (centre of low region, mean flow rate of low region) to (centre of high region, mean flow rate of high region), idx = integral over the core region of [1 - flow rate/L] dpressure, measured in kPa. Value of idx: 3.5 kPa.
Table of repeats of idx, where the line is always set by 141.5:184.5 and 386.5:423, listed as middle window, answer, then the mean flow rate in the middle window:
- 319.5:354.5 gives 7.86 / 54.6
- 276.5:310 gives 7.82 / 55.1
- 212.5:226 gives 3.89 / 52.9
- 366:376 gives 0.64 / 65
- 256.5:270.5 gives 3.11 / 56.7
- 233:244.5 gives 2.63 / 56.8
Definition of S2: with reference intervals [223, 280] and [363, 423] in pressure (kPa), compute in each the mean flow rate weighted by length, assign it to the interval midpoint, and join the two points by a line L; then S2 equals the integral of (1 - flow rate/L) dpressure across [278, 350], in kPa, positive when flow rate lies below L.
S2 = 6.5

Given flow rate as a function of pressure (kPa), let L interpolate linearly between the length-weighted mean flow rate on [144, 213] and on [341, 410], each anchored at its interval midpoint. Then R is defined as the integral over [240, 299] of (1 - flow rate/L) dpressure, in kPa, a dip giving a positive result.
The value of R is 9.4 kPa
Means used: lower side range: 70.1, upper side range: 63.3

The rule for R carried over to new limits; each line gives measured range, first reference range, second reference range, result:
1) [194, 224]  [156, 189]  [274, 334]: 6.6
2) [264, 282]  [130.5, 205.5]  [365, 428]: 4.7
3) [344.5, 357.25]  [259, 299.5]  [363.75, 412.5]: 1.1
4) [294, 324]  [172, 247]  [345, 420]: 3.0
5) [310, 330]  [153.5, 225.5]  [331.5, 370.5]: 1.2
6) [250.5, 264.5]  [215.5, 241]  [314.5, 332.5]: -1.7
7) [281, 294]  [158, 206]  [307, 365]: 1.3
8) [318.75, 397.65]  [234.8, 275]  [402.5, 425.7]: 6.5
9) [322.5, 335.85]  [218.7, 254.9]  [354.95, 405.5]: 1.9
